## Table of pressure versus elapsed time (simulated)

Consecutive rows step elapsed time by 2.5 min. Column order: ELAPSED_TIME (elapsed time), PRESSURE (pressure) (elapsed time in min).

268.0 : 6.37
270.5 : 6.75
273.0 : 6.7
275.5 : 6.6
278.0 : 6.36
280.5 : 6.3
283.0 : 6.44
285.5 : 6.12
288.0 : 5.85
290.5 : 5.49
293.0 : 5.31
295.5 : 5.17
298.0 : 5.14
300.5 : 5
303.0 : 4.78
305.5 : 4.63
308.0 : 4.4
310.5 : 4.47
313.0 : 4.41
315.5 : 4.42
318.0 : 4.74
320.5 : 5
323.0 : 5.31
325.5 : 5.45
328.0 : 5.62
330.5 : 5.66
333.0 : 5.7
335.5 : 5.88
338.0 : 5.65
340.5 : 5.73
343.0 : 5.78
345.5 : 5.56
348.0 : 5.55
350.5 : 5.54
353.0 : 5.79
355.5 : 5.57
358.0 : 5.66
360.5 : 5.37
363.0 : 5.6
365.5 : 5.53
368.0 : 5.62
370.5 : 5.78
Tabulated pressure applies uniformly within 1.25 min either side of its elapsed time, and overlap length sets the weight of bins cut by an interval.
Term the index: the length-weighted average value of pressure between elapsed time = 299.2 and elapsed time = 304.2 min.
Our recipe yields 4.89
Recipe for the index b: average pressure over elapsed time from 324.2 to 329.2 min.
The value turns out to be 5.53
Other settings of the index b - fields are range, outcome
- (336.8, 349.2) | 5.65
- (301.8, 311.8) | 4.57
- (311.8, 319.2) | 4.52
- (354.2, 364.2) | 5.55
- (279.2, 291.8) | 6.04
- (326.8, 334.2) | 5.66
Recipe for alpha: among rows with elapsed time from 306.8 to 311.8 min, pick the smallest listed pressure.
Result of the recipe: 4.4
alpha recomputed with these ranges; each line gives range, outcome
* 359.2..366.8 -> 5.37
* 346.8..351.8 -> 5.54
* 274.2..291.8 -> 5.49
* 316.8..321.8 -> 4.74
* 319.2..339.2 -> 5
